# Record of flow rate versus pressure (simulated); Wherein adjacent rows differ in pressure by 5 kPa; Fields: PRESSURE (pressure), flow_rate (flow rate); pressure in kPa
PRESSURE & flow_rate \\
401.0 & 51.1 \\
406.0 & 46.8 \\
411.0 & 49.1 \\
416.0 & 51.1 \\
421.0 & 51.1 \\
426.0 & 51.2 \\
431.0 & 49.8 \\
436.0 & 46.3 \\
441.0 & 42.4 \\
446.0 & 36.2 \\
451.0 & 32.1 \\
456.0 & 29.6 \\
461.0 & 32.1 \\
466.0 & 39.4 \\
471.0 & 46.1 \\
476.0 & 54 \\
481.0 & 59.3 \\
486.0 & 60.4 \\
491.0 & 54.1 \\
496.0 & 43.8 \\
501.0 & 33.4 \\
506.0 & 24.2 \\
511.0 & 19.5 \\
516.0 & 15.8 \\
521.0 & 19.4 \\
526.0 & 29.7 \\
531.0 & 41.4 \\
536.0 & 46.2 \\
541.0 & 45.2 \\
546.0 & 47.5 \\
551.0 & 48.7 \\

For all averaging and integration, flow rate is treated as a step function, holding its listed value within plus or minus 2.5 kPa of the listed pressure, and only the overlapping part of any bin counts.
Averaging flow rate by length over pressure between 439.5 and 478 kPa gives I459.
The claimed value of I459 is 38.7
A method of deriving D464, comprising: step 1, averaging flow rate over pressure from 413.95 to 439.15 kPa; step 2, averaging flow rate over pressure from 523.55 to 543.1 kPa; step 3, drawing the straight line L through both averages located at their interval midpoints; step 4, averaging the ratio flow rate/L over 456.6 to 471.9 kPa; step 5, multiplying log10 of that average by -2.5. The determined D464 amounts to 0.24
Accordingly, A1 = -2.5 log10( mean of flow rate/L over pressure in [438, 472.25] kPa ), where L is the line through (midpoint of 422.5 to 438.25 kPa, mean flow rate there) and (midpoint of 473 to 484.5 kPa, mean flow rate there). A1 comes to 0.40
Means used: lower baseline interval 49.3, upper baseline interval 56.5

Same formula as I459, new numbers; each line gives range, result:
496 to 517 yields 26.2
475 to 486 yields 57.9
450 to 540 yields 38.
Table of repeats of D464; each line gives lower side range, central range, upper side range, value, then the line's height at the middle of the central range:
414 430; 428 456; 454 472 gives 0.09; 43.8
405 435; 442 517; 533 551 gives 0.23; 48.2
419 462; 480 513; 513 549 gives -0.11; 37.4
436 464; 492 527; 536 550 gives 0.46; 42.6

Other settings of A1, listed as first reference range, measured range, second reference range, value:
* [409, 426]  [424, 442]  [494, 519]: -0.03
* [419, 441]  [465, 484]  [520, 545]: -0.16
